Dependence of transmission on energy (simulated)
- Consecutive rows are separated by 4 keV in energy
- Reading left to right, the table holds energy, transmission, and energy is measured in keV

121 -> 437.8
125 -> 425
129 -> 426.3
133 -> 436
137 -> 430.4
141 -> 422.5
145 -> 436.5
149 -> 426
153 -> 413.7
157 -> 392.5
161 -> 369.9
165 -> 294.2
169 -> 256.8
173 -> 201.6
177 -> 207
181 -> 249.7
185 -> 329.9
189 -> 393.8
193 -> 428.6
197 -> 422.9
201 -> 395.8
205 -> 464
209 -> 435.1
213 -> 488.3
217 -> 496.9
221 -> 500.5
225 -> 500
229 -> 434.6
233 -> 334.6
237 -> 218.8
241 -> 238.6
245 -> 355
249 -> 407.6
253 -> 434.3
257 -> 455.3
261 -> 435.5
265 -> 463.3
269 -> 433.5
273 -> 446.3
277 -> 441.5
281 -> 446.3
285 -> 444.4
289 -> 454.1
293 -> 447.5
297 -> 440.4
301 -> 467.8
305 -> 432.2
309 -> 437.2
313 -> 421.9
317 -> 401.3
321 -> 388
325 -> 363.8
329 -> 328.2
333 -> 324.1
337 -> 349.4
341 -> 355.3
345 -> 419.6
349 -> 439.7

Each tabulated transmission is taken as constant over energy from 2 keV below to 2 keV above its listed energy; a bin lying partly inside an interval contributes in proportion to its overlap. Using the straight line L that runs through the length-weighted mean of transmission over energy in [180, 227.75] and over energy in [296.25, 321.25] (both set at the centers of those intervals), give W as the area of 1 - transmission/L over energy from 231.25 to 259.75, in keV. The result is 5.15 keV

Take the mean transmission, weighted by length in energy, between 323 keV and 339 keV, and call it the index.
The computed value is 341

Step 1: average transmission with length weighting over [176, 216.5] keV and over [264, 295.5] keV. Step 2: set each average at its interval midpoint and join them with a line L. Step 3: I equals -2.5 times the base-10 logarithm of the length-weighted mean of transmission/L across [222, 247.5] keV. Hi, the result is 0.172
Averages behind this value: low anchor 390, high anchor 446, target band 354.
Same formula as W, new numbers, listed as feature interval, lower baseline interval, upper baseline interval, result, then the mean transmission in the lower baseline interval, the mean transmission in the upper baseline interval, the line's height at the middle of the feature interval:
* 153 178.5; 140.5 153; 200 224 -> 8.1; 427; 468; 439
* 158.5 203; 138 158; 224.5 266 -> 9.1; 420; 383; 408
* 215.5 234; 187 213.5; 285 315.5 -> -1.1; 429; 442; 433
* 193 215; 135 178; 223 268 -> -4.0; 353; 390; 373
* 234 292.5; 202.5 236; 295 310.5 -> 5.4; 449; 445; 447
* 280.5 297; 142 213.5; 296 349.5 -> -2.5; 365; 396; 389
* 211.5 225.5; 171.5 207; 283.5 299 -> -4.5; 346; 447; 375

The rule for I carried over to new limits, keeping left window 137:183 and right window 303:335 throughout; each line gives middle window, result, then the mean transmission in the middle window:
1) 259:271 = -0.20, 444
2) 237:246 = 0.31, 273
